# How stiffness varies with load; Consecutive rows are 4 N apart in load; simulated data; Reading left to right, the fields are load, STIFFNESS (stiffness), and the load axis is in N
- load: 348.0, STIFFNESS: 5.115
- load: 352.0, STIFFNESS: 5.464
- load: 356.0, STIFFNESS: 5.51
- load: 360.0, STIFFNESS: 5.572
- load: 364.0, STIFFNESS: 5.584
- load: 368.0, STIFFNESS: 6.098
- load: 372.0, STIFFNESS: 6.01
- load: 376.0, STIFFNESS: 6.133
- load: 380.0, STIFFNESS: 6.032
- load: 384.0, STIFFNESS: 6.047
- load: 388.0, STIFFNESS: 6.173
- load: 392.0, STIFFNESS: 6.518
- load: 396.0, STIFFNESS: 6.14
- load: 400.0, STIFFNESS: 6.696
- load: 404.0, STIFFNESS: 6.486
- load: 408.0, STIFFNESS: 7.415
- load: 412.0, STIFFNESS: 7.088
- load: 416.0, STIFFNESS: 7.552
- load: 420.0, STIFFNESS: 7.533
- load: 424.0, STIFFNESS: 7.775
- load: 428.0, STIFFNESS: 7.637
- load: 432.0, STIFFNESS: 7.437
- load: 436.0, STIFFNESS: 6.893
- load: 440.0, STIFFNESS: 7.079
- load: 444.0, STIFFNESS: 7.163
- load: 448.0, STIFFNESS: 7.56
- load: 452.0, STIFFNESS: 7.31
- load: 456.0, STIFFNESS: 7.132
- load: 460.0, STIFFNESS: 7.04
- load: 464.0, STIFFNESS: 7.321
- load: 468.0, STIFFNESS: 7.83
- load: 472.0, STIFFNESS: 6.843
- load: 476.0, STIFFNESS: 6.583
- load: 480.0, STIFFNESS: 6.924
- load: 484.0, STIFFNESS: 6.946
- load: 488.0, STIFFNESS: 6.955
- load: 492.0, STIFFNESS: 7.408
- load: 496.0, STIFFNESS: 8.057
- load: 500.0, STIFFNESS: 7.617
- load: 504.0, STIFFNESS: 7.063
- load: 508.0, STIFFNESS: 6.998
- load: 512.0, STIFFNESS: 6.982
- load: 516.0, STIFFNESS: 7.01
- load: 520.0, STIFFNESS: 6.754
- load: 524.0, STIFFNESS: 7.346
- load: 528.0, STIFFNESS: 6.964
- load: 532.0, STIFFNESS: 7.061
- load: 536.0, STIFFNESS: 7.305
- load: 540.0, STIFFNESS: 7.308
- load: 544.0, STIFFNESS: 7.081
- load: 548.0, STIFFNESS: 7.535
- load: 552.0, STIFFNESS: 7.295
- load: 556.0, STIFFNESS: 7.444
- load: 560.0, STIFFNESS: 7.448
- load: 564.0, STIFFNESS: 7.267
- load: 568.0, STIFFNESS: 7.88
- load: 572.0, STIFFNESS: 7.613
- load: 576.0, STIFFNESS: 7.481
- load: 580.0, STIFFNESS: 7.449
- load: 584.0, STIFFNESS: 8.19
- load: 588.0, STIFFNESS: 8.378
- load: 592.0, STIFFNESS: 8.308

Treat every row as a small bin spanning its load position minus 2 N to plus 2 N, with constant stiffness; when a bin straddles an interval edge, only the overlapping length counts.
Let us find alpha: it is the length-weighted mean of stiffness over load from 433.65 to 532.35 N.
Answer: 7.16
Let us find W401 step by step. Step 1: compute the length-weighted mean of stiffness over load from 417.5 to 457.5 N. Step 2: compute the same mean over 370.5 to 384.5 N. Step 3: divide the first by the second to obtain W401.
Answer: 1.21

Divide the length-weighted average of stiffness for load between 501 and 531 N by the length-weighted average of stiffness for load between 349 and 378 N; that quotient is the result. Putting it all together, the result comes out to 1.23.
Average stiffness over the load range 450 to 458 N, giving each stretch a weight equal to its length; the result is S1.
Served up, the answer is 7.22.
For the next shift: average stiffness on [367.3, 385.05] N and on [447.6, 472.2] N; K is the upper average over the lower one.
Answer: 1.2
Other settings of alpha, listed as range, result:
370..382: 6.06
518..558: 7.21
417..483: 7.25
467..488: 6.98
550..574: 7.49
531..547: 7.22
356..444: 6.65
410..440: 7.39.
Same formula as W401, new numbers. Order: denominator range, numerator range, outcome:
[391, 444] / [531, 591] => 1.06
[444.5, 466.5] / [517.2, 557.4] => 0.99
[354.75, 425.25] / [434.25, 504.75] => 1.12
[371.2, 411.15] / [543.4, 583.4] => 1.17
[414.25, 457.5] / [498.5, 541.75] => 0.97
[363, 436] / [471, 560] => 1.07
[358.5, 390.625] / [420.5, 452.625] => 1.23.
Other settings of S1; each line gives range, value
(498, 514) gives 7.17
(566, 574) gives 7.75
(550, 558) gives 7.37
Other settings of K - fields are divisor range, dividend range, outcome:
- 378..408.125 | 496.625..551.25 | 1.13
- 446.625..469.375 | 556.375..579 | 1.02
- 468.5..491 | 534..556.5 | 1.05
